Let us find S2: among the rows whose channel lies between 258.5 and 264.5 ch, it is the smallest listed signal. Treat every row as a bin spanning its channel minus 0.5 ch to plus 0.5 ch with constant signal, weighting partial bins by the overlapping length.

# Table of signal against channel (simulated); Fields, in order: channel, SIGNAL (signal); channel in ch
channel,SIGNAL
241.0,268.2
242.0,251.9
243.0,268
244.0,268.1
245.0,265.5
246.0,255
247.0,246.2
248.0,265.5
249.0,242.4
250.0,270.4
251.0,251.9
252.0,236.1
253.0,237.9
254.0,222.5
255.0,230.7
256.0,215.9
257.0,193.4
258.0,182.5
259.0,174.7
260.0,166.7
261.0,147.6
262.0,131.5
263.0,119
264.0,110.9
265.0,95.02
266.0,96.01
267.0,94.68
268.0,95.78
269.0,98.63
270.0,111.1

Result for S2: 110.9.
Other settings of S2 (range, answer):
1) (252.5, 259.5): 174.7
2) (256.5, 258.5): 182.5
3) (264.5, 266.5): 95.02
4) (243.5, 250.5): 242.4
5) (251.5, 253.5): 236.1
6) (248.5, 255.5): 222.5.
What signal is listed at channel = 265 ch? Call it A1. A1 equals 95.02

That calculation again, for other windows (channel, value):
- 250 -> 270.4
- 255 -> 230.7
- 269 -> 98.63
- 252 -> 236.1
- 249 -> 242.4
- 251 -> 251.9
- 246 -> 255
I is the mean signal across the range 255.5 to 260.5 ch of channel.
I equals 187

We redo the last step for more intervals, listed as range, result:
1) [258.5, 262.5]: 155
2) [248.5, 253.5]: 248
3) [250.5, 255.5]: 236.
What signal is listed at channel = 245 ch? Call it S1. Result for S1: 265.5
